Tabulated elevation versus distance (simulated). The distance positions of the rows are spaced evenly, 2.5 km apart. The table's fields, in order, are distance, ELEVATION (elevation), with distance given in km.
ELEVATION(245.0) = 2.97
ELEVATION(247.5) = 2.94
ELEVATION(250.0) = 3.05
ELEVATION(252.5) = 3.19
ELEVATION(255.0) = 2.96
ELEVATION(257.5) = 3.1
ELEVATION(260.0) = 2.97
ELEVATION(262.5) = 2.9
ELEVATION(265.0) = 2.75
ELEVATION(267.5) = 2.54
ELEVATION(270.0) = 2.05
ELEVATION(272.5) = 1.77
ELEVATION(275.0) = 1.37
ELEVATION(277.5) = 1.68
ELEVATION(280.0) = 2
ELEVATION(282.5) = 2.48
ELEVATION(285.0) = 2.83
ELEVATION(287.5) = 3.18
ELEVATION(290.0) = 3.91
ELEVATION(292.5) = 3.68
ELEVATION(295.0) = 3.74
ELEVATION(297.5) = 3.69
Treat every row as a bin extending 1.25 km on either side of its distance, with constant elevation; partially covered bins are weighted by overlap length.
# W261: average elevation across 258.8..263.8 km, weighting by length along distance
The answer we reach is 2.93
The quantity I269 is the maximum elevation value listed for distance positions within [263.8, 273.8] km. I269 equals 2.75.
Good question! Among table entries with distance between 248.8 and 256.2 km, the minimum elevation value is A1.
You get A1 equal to 2.96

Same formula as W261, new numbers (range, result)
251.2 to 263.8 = 3.02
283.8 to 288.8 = 3.02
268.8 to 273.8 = 1.9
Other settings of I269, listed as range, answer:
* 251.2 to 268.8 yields 3.19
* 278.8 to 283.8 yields 2.48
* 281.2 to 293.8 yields 3.91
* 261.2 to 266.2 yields 2.9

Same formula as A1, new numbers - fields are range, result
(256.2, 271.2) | 2.05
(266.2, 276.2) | 1.37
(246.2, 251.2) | 2.94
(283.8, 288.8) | 2.83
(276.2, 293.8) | 1.68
